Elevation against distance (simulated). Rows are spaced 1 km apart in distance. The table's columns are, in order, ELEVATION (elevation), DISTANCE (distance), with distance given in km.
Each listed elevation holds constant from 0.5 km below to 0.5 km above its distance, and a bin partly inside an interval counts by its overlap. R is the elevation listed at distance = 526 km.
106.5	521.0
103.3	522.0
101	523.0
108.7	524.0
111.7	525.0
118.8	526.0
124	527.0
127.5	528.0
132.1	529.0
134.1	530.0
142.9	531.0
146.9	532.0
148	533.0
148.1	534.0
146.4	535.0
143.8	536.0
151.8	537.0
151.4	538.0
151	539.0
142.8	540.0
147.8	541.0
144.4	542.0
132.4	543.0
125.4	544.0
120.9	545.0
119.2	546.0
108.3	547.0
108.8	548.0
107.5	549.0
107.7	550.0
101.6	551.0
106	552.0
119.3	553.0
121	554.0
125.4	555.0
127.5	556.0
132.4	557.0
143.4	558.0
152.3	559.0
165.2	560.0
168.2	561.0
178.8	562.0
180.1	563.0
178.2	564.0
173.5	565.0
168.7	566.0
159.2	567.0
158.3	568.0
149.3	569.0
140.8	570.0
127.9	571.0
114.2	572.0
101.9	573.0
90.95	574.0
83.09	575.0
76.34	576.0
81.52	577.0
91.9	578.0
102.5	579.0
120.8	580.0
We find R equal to 118.8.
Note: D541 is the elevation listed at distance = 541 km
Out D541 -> 147.8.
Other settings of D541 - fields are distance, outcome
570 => 140.8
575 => 83.09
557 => 132.4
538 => 151.4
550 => 107.7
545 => 120.9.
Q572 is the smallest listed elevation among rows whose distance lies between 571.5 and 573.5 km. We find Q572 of 101.9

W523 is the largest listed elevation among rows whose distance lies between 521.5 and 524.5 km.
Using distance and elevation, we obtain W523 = 108.7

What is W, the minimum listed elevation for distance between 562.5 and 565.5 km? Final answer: 173.5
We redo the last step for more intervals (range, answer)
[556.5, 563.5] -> 132.4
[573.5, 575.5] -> 83.09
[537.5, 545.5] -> 120.9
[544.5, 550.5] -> 107.5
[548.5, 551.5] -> 101.6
